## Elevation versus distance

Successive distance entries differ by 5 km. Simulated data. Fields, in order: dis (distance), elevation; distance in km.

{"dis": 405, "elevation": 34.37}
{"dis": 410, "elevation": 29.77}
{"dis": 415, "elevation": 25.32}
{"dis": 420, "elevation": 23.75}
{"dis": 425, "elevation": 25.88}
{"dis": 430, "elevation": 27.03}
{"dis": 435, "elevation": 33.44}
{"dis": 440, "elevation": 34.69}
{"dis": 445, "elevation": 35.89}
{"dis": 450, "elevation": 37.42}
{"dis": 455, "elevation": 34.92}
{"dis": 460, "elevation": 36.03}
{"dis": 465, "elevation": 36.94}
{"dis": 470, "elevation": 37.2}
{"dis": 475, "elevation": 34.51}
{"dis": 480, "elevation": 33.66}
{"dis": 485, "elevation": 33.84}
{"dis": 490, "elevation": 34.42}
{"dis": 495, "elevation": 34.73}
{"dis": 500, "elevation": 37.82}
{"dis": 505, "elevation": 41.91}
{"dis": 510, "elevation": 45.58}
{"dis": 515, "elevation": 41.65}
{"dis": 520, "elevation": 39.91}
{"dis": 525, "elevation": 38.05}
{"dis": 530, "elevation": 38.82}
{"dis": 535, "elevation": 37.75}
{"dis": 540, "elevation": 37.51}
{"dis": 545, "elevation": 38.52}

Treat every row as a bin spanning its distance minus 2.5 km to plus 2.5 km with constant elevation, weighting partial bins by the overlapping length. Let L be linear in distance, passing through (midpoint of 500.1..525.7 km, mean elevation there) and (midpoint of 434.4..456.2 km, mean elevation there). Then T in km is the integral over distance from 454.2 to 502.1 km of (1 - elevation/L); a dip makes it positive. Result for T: 3.6 km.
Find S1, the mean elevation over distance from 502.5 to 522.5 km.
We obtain 42.3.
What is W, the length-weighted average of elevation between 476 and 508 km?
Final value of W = 36.1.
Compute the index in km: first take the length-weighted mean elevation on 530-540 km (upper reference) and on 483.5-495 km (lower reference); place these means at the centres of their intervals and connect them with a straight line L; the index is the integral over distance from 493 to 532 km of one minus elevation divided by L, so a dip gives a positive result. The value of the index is -4.0 km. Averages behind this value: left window 34.3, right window 38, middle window 39.9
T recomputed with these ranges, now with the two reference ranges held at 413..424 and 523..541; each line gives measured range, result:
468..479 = -1.53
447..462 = -3.74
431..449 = -4.64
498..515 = -3.28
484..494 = -0.38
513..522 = -1.10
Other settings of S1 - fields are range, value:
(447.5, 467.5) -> 36.3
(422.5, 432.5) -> 26.5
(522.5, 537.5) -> 38.2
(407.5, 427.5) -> 26.2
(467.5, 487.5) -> 34.8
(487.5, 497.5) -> 34.6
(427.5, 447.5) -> 32.8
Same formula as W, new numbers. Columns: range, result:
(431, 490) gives 35.1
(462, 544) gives 37.8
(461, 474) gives 36.7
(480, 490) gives 33.9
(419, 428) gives 25.1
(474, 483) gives 34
